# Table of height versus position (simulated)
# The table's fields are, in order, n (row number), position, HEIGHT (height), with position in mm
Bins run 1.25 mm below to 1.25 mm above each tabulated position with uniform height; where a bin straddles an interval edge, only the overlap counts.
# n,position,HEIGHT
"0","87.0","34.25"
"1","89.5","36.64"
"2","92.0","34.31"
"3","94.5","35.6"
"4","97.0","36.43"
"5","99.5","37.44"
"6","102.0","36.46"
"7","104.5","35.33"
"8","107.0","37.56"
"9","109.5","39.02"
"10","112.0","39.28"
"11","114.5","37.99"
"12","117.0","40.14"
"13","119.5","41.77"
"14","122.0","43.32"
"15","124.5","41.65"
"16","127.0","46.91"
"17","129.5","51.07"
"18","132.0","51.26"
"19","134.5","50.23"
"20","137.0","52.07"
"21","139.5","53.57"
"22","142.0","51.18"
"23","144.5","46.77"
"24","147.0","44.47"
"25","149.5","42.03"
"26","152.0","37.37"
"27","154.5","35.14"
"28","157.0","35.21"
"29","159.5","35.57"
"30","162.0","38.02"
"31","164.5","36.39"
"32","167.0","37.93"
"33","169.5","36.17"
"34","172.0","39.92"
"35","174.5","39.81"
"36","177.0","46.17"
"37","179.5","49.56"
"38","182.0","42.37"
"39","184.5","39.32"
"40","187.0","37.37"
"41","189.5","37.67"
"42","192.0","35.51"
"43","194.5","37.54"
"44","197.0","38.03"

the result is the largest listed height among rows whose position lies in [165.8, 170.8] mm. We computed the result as 37.93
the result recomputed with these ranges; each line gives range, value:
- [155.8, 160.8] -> 35.57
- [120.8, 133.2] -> 51.26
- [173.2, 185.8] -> 49.56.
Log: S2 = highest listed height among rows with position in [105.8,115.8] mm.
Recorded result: 39.28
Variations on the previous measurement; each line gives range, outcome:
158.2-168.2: 38.02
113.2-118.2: 40.14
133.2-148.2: 53.57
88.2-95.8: 36.64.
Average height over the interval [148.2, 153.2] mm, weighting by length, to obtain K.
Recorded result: 39.8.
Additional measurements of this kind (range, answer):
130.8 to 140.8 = 51.8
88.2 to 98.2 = 35.7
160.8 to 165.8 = 37.2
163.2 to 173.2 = 37.6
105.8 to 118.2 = 38.8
